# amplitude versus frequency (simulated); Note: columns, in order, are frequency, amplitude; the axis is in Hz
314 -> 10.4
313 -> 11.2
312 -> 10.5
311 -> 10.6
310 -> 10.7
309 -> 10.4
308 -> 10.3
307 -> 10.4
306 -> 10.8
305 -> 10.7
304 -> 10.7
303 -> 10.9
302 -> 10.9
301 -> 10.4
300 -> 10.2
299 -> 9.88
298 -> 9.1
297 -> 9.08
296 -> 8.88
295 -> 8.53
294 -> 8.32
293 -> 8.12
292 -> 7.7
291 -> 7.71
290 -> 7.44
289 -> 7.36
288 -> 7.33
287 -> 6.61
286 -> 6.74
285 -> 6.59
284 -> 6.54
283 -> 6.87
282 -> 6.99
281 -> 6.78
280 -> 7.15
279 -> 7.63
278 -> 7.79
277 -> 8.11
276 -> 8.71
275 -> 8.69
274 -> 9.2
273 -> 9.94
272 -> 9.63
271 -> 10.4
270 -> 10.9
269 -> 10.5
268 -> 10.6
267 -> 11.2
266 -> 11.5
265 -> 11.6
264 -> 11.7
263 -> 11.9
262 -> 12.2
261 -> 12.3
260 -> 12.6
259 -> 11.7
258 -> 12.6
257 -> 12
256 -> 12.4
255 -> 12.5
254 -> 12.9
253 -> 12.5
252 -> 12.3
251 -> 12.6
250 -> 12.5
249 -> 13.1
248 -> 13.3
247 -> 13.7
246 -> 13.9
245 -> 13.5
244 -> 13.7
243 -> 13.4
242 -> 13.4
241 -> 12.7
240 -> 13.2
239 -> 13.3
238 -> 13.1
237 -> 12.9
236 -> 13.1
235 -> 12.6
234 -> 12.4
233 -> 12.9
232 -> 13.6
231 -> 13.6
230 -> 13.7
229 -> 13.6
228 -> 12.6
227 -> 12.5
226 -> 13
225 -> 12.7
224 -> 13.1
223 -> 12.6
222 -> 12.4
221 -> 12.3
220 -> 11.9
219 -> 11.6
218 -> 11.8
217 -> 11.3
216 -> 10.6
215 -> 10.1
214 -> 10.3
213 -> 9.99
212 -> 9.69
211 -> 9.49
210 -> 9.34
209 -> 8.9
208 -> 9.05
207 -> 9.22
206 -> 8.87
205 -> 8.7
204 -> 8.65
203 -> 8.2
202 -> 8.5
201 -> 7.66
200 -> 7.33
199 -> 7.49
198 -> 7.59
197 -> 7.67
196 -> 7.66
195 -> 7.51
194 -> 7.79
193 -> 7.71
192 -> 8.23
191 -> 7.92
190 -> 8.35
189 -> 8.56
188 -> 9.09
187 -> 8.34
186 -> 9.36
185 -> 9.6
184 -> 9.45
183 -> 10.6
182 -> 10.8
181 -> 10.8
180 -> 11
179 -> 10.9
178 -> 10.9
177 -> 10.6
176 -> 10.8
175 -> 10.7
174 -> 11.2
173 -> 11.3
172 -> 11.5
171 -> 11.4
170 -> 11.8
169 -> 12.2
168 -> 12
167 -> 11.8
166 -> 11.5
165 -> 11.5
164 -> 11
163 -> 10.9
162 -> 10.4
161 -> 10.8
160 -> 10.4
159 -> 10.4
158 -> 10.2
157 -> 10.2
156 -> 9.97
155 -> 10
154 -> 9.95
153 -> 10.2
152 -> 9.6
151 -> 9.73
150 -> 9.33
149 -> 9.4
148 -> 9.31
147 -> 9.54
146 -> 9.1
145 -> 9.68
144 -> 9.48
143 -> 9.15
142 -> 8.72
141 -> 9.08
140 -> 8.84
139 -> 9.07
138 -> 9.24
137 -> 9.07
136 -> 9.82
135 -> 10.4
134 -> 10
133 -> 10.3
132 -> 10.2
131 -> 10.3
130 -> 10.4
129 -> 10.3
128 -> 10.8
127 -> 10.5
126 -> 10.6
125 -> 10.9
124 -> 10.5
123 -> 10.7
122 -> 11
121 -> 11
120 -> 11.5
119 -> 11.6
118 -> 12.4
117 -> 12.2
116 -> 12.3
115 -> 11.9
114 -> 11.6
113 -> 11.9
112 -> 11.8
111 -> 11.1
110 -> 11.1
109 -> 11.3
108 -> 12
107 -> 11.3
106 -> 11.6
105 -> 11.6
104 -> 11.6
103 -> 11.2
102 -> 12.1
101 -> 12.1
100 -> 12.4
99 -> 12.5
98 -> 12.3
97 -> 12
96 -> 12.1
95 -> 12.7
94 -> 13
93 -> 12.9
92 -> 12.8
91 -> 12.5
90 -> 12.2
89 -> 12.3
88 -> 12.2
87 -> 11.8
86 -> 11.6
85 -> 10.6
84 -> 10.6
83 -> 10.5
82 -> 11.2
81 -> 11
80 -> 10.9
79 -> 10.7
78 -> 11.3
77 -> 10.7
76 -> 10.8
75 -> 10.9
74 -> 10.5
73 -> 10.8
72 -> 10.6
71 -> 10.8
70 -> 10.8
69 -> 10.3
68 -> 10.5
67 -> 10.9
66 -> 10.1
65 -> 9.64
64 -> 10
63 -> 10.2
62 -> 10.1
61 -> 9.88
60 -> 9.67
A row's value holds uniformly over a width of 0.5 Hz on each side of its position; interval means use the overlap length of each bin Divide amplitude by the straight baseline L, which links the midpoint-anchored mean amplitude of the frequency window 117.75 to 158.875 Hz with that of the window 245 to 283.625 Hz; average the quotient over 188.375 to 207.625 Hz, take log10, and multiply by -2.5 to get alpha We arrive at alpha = 0.28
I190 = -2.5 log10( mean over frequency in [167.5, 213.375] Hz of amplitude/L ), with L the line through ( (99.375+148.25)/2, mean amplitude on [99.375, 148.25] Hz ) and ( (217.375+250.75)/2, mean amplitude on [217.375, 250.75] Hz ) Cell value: 0.26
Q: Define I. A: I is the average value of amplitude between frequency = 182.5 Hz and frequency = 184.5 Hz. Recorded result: 10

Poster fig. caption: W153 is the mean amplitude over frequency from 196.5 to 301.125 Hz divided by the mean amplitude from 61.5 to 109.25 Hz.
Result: 0.93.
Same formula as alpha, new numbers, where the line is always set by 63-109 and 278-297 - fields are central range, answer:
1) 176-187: -0.09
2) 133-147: 0.10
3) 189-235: -0.16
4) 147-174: -0.08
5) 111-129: -0.06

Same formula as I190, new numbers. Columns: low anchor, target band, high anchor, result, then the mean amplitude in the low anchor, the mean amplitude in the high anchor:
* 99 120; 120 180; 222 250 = 0.18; 11.8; 13.1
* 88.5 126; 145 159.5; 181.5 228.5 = 0.11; 11.8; 9.7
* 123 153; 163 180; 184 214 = -0.23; 9.79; 8.54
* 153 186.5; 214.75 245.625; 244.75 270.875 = -0.08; 10.8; 12.2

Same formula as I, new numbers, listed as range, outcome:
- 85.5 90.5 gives 12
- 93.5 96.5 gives 12.6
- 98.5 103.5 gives 12.1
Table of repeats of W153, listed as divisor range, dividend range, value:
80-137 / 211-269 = 1.08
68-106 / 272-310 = 0.75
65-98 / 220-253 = 1.15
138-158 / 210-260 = 1.31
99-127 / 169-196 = 0.86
